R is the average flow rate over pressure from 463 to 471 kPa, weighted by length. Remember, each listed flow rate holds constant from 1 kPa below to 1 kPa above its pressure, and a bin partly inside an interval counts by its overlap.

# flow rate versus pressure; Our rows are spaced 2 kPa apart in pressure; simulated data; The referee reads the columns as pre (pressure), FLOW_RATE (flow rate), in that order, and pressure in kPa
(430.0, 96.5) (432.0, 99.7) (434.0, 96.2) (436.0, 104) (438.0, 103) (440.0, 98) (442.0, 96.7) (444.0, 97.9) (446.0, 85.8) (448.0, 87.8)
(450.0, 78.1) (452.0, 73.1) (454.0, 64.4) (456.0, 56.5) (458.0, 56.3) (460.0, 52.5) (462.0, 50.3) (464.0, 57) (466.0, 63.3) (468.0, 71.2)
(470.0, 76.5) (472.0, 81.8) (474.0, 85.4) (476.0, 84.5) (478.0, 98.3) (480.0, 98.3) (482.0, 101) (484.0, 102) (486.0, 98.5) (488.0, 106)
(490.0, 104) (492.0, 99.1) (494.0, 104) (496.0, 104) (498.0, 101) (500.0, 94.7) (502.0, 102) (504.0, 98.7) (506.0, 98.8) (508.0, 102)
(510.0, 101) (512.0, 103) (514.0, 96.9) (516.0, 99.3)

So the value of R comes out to 67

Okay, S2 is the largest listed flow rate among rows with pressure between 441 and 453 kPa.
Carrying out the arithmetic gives 97.9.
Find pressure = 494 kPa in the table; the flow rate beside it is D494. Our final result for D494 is 104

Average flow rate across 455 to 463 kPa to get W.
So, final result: 53.9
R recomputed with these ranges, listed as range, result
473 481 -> 91.6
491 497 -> 102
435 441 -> 102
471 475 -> 83.6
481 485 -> 102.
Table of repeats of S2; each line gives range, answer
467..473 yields 81.8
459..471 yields 76.5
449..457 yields 78.1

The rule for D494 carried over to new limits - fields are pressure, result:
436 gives 104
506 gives 98.8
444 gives 97.9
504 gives 98.7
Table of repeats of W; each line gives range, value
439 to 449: 93.2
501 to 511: 100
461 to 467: 56.9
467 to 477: 79.9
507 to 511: 102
